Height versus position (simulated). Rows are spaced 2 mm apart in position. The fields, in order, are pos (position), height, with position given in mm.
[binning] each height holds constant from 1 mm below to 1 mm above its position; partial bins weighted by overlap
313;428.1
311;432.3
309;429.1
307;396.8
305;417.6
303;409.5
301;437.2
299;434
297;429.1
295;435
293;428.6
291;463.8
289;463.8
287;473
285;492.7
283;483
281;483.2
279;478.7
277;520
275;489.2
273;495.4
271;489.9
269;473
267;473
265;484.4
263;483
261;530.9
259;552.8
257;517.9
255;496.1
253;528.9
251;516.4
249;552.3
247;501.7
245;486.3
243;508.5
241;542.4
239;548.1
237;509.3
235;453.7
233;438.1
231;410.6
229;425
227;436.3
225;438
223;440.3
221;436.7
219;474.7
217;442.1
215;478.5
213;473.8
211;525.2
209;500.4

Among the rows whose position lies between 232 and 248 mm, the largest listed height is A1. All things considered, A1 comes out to 548.1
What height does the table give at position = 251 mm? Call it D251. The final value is 516.4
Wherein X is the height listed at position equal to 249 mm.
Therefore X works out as 552.3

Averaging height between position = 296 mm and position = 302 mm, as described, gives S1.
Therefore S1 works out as 433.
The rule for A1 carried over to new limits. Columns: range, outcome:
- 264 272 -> 489.9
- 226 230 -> 436.3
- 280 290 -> 492.7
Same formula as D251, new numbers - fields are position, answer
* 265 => 484.4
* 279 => 478.7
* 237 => 509.3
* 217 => 442.1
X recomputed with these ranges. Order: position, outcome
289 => 463.8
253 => 528.9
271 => 489.9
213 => 473.8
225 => 438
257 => 517.9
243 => 508.5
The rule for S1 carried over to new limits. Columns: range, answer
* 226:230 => 431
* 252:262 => 525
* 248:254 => 533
